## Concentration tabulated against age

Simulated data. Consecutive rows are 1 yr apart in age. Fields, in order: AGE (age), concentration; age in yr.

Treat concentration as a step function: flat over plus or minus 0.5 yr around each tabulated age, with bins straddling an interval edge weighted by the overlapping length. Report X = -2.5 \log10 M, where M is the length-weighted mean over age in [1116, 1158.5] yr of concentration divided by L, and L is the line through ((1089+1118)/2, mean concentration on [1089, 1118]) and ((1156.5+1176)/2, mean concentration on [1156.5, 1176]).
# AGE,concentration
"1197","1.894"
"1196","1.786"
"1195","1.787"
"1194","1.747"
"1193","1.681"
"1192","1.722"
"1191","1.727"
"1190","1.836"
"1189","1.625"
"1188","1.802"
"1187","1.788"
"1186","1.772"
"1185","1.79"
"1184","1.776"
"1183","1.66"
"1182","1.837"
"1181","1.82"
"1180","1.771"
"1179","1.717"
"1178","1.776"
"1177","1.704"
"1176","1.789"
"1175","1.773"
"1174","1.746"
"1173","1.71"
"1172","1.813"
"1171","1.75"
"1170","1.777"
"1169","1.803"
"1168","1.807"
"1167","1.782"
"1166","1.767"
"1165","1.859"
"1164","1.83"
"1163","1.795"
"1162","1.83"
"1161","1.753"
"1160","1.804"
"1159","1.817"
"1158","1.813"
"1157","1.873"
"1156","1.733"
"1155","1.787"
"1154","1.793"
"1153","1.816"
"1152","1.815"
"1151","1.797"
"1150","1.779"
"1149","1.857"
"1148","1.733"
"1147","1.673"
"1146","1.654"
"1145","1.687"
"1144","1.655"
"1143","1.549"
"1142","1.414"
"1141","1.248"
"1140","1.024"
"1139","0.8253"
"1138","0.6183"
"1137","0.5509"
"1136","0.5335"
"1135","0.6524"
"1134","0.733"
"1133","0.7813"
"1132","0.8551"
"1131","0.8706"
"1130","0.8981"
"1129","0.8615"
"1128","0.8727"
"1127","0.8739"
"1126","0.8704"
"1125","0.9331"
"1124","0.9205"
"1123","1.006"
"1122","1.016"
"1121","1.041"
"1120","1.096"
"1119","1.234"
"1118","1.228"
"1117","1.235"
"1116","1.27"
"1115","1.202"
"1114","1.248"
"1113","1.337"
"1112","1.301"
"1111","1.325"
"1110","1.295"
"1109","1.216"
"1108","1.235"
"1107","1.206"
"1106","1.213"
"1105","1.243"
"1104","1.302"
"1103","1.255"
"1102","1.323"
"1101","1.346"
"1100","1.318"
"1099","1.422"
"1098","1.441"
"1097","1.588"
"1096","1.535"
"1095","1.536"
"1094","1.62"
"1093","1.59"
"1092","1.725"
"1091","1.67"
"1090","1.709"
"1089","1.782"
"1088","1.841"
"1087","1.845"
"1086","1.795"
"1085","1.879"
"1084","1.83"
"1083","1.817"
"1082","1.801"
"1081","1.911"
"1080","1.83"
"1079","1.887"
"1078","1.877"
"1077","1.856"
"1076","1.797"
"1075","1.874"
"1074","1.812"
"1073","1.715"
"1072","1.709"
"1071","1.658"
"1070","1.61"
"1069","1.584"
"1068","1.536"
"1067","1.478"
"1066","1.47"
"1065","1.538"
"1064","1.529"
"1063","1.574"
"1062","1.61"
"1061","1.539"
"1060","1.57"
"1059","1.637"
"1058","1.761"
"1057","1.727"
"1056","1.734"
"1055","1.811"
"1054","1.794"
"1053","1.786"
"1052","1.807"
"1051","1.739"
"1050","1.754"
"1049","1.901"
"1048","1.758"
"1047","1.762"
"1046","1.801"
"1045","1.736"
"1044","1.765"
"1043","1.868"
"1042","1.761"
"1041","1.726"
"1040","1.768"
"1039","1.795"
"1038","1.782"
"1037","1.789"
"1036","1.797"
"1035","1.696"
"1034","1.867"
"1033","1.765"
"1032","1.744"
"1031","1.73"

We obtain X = 0.29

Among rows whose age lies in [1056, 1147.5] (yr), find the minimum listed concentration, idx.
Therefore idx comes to 0.5335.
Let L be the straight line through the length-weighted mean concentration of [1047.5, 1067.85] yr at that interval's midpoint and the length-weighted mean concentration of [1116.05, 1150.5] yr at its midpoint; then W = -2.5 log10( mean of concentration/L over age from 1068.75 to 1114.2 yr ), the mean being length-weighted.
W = -0.11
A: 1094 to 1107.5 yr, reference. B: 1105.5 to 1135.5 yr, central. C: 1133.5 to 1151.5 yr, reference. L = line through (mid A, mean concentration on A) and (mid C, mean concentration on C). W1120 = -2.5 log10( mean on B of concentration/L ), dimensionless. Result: 0.25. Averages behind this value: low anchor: 1.37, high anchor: 1.28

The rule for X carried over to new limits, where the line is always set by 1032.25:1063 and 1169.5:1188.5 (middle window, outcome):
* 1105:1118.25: 0.366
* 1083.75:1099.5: 0.053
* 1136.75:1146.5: 0.382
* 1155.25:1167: -0.025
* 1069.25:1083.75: -0.024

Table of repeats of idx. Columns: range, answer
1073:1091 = 1.67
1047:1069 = 1.47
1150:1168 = 1.733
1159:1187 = 1.66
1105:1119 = 1.202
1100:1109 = 1.206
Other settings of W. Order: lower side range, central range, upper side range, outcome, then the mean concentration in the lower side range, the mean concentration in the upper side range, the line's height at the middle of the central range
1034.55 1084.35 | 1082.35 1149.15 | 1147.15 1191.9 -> 0.34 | 1.73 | 1.78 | 1.76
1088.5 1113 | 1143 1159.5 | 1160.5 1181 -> -0.05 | 1.42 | 1.78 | 1.68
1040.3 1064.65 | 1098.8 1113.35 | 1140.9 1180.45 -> 0.33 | 1.73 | 1.75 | 1.74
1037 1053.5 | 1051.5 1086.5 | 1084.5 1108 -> -0.04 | 1.78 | 1.52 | 1.66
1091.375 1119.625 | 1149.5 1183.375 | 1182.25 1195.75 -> -0.09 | 1.35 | 1.75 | 1.64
